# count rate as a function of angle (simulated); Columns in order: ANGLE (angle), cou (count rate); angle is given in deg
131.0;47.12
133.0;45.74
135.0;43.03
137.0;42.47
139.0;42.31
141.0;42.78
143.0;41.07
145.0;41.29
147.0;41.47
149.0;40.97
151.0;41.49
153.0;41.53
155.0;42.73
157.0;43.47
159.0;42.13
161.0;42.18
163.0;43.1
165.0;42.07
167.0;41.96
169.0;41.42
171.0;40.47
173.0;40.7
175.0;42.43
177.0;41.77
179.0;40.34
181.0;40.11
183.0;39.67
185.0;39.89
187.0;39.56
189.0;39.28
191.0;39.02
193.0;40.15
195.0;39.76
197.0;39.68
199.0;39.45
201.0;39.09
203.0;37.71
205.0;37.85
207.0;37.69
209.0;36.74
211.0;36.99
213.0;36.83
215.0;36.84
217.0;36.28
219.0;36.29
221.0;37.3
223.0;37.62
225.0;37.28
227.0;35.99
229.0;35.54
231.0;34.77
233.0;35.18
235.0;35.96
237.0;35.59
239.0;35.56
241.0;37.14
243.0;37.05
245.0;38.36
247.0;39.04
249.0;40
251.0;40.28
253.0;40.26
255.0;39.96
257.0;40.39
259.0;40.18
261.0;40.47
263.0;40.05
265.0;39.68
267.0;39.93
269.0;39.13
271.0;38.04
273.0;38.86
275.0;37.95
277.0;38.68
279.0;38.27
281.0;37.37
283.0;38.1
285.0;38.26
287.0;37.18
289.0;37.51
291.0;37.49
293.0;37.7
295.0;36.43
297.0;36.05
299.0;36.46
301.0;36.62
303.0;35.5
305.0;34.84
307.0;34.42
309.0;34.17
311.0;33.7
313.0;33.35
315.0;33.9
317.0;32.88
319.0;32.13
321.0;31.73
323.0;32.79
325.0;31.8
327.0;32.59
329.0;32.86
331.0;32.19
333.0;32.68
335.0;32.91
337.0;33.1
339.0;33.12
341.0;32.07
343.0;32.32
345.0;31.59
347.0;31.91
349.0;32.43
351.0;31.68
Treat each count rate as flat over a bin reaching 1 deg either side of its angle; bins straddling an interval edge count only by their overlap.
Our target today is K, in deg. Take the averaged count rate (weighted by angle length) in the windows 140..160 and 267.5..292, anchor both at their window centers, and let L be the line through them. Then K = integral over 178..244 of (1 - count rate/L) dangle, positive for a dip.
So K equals 4.0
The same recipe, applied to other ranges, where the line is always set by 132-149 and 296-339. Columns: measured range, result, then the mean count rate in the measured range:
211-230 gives 0.9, 36.7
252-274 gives -2.0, 39.7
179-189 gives 0.1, 39.8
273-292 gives -1.4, 37.9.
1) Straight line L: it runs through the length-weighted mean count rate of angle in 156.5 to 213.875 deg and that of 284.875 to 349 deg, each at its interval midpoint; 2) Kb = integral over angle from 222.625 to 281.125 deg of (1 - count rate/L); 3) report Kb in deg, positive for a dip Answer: -1.91 deg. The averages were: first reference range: 40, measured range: 38.2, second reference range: 34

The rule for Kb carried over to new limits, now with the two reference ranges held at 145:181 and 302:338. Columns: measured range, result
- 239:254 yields -0.6 deg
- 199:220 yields 1.0 deg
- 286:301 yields -1.0 deg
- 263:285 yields -1.8 deg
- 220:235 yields 0.8 deg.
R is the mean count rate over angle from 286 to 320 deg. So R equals 35.3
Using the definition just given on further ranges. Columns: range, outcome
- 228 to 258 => 37.7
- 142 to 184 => 41.5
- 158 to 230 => 39.2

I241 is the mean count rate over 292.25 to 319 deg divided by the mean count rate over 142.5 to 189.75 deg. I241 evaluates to 0.85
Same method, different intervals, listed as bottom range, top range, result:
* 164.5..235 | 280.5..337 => 0.90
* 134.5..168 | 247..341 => 0.86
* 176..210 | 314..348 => 0.83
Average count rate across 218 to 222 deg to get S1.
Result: 36.8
